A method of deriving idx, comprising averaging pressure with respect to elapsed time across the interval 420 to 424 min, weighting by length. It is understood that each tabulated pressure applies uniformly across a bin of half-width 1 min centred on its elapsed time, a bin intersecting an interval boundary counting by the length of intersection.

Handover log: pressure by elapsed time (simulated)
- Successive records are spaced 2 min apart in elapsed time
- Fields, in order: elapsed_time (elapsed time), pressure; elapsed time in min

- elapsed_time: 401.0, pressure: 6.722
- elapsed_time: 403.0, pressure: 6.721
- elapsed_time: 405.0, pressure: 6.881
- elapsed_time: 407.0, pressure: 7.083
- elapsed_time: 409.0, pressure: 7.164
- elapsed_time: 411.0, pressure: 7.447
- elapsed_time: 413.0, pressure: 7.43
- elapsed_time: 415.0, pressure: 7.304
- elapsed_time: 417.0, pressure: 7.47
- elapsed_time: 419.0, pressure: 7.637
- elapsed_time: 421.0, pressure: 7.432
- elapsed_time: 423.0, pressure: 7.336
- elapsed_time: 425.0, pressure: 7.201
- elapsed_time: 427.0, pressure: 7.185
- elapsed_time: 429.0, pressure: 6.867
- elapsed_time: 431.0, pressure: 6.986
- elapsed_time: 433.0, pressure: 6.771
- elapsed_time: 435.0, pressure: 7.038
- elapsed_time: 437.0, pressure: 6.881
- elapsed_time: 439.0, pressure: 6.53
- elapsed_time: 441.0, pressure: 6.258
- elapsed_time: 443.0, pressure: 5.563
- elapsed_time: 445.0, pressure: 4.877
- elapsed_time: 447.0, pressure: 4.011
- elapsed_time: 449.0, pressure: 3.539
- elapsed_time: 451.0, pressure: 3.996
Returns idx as 7.38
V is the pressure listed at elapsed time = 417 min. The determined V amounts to 7.47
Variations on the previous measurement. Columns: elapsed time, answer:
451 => 3.996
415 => 7.304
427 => 7.185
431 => 6.986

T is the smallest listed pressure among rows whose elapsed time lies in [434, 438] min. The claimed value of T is 6.881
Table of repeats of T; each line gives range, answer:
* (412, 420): 7.304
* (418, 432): 6.867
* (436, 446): 4.877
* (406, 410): 7.083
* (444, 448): 4.011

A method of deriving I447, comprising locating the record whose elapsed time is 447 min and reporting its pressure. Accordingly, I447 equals 4.011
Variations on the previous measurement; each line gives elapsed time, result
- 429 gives 6.867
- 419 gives 7.637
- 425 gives 7.201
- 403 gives 6.721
